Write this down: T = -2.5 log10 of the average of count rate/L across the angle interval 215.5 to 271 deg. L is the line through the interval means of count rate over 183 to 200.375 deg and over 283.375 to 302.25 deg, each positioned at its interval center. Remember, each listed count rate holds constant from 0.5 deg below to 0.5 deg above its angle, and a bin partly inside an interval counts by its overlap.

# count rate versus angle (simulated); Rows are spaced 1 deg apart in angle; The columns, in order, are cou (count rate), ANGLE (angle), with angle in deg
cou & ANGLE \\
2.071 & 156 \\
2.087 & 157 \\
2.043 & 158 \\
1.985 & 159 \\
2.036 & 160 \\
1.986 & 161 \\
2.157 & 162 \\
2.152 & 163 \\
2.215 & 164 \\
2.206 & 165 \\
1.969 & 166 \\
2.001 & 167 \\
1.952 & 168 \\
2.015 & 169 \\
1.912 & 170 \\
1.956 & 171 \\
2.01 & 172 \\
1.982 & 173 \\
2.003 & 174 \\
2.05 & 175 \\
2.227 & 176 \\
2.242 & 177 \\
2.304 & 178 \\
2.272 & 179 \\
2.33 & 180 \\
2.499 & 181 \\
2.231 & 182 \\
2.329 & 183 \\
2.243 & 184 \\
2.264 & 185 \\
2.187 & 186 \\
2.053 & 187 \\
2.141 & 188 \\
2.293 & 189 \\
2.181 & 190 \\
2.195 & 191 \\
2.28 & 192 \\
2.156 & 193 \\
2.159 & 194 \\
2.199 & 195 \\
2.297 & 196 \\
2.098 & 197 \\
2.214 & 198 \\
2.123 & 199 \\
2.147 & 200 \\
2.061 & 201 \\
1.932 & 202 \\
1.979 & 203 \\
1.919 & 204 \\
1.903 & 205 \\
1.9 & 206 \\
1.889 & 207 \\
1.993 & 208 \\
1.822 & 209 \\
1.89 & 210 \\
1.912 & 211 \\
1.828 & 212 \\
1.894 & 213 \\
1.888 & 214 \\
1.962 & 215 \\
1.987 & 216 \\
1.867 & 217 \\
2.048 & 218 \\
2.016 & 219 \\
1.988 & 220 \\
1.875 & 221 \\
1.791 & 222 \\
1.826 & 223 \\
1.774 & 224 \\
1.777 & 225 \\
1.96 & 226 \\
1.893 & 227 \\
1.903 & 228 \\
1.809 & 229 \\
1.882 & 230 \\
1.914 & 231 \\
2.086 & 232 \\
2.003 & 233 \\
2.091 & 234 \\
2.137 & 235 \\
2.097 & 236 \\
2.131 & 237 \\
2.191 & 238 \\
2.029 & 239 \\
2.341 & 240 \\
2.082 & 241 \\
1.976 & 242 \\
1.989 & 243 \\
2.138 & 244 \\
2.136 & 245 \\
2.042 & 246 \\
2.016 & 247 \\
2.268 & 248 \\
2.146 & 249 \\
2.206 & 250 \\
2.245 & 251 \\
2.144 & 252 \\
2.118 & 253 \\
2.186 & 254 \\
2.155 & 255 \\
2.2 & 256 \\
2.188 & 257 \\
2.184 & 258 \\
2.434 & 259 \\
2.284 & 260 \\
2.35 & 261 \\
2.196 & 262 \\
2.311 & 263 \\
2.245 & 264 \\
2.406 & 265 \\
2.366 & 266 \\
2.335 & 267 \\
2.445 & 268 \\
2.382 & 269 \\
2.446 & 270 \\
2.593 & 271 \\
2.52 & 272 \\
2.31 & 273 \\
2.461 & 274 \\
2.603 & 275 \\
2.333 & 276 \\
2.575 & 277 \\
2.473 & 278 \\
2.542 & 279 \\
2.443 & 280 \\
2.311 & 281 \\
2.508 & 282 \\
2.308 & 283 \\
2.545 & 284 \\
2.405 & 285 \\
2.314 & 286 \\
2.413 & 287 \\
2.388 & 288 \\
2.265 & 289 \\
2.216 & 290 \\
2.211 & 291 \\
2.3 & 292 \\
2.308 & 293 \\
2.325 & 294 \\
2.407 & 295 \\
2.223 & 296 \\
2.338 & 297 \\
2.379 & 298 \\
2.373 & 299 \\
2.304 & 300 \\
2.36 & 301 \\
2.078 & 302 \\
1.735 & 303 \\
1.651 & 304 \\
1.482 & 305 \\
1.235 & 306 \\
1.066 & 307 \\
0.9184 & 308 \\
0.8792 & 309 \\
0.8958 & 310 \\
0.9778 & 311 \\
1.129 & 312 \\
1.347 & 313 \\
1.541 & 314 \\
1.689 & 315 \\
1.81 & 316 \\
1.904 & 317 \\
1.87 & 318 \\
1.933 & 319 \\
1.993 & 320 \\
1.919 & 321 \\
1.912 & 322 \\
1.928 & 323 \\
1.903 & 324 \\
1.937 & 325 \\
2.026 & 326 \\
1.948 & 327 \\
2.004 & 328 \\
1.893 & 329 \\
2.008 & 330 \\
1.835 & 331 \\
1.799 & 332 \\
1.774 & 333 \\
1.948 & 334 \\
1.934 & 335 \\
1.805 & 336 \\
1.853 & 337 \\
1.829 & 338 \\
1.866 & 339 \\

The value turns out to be 0.07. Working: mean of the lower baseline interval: 2.19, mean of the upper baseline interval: 2.33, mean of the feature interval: 2.11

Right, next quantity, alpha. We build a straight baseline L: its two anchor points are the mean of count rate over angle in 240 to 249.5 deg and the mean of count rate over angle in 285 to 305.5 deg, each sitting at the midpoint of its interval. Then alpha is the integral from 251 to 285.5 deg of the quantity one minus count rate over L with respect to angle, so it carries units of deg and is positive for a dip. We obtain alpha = -3.34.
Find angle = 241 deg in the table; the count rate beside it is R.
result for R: 2.082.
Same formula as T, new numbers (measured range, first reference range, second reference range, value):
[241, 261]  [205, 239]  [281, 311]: -0.10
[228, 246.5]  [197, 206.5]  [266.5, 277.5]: 0.09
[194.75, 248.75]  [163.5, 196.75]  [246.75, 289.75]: 0.13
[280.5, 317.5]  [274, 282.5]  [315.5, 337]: 0.16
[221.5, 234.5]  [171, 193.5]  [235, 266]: 0.15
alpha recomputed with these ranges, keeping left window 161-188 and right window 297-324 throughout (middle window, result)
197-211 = 0.4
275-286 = -4.1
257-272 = -4.2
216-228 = 0.5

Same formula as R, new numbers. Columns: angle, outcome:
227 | 1.893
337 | 1.853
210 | 1.89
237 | 2.131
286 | 2.314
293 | 2.308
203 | 1.979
